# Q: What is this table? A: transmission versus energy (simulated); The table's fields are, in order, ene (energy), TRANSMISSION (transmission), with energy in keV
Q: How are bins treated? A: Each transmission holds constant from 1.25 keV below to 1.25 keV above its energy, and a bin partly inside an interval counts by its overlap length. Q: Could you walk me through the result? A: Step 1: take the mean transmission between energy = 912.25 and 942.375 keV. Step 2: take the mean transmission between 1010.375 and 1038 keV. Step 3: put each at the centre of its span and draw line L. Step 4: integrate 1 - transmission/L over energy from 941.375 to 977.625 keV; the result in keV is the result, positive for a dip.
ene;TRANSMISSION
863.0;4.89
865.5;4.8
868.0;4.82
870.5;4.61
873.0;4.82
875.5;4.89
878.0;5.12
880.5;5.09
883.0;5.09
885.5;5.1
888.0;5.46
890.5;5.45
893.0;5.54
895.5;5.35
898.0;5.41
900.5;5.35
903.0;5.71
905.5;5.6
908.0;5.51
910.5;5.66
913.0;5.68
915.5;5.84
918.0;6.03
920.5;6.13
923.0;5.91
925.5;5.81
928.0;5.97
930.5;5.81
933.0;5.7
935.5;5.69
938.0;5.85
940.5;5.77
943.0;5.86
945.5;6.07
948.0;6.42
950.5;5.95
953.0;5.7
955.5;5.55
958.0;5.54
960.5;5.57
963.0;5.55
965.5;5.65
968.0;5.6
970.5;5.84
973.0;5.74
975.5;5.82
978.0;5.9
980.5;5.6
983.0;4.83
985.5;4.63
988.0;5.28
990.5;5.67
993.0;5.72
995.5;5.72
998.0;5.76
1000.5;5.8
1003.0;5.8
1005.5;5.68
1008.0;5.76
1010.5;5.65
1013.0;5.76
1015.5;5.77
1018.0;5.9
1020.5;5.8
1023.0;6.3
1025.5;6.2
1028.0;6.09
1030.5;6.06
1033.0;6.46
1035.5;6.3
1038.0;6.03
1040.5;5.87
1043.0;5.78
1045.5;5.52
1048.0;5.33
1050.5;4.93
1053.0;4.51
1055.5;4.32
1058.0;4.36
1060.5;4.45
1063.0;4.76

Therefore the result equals 0.8 keV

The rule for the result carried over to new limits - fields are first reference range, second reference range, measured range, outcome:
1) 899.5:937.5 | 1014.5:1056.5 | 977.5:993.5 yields 1.1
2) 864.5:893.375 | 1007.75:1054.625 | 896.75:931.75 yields -3.5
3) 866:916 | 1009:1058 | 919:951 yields -3.0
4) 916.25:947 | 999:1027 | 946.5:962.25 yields 0.3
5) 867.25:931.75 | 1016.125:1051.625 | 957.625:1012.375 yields 1.3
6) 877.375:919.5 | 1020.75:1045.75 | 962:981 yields 0.3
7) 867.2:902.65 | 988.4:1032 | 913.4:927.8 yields -1.5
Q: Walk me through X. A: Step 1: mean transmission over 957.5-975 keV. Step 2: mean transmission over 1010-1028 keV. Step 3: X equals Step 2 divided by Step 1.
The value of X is 1.05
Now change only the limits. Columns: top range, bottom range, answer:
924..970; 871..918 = 1.08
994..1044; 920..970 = 1.02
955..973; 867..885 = 1.14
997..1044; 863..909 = 1.14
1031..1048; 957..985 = 1.07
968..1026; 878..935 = 1.02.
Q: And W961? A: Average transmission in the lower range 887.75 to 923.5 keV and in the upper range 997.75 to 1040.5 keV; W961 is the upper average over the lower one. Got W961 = 1.1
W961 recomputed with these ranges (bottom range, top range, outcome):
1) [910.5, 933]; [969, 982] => 0.98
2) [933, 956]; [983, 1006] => 0.94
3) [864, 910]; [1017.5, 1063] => 1.06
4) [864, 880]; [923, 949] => 1.21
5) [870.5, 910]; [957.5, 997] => 1.05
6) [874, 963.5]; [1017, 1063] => 0.98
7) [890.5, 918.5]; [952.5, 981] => 1.02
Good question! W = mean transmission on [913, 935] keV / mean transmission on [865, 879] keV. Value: 1.2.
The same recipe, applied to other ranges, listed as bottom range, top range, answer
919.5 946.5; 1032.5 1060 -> 0.91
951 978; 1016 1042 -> 1.07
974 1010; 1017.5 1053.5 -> 1.05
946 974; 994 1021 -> 1.00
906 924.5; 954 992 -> 0.95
